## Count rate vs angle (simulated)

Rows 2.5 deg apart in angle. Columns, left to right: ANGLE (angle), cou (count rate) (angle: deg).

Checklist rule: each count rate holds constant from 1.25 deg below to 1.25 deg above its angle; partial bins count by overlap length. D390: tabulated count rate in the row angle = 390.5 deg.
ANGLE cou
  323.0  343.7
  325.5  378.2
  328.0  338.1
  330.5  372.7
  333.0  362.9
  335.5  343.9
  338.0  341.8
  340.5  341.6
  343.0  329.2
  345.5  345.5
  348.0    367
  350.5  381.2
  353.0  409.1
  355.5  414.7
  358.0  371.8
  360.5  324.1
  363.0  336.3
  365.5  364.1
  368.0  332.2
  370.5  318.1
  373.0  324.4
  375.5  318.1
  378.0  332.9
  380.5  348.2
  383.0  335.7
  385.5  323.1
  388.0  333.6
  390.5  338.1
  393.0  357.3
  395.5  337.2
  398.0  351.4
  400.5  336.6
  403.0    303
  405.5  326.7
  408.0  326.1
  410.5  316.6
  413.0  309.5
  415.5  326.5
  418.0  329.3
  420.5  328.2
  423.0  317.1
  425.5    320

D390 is 338.1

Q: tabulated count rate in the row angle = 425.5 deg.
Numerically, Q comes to 320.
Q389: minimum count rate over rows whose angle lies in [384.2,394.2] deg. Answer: 323.1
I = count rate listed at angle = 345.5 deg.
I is 345.5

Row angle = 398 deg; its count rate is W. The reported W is 351.4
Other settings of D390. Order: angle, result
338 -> 341.8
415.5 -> 326.5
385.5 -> 323.1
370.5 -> 318.1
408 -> 326.1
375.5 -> 318.1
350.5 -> 381.2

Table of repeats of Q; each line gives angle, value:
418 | 329.3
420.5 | 328.2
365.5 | 364.1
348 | 367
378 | 332.9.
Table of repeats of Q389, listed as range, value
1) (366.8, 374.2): 318.1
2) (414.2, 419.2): 326.5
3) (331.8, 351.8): 329.2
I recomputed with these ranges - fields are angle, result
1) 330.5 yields 372.7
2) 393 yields 357.3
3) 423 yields 317.1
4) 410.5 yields 316.6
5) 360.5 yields 324.1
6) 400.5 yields 336.6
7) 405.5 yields 326.7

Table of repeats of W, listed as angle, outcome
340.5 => 341.6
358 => 371.8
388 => 333.6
